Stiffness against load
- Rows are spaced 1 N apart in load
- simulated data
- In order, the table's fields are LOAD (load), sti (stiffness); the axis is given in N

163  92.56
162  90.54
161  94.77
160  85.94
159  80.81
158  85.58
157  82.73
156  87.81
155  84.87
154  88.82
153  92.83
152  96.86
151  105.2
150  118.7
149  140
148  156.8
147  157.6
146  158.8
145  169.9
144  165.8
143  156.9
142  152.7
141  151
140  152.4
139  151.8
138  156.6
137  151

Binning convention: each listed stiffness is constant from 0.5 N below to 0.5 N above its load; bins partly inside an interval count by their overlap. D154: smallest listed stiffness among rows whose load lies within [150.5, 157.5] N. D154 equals 82.73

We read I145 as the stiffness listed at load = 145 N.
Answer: 169.9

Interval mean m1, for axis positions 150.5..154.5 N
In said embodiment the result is 95.9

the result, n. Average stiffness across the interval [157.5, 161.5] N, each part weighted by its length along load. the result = 86.8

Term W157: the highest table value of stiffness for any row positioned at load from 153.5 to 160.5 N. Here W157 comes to 88.82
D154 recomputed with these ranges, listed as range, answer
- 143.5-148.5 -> 156.8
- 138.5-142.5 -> 151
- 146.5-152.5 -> 96.86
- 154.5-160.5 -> 80.81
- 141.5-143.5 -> 152.7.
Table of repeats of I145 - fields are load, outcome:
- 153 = 92.83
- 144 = 165.8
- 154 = 88.82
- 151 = 105.2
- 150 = 118.7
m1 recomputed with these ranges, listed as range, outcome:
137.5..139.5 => 154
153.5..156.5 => 87.2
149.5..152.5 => 107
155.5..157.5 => 85.3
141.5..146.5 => 161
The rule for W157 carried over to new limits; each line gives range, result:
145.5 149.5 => 158.8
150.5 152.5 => 105.2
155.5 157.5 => 87.81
